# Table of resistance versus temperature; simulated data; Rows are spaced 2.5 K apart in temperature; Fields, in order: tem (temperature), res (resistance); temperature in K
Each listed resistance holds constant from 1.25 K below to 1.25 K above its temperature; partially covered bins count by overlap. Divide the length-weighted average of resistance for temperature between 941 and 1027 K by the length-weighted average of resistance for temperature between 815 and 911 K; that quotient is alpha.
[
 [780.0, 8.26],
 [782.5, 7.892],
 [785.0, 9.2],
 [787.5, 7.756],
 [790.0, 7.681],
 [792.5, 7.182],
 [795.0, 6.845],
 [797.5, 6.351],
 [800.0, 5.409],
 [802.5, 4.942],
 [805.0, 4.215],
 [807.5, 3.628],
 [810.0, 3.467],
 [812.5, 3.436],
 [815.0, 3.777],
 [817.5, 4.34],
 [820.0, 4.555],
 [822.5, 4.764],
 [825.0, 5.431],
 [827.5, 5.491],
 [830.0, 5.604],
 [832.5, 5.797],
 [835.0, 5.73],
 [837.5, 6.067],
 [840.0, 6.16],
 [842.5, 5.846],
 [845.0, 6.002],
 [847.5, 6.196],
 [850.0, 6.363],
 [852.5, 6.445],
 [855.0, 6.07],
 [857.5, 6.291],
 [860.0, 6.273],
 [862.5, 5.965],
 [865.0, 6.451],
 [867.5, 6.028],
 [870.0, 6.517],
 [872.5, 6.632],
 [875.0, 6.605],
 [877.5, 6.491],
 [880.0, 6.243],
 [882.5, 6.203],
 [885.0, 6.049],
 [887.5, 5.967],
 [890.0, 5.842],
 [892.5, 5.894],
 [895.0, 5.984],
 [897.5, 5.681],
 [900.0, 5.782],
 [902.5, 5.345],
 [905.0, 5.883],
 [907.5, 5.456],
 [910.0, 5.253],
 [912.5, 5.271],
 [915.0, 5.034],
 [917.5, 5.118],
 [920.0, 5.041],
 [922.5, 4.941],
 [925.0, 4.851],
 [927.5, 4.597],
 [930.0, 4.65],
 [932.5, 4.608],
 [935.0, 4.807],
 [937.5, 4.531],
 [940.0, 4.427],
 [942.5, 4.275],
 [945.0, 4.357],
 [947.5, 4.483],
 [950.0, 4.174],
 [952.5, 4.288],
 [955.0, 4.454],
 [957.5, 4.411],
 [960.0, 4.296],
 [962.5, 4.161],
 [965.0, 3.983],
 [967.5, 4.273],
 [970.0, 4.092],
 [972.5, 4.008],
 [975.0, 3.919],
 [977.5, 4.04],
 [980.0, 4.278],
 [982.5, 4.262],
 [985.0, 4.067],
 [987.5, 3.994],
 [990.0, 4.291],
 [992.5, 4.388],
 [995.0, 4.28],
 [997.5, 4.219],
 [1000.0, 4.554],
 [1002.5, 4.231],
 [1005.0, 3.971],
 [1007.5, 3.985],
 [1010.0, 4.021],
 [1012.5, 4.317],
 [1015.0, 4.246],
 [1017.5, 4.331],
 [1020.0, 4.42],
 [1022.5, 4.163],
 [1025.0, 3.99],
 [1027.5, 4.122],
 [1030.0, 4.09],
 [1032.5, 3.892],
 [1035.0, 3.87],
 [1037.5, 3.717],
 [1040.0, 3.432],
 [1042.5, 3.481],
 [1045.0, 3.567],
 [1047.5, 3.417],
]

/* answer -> 0.7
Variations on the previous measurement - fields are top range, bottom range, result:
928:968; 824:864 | 0.73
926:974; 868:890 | 0.69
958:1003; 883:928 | 0.77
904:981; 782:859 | 0.80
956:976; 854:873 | 0.66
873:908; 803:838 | 1.27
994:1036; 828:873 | 0.68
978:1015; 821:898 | 0.70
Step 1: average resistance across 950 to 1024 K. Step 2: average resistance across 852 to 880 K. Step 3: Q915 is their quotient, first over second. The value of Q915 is 0.66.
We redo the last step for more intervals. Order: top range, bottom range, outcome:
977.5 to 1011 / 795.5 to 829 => 0.90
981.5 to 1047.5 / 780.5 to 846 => 0.71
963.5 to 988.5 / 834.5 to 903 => 0.67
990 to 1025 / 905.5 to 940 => 0.86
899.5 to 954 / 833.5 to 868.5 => 0.79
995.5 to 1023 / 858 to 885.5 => 0.67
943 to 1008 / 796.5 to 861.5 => 0.79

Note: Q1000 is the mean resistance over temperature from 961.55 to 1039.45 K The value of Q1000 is 4.13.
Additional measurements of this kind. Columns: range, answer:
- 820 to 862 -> 5.87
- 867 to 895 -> 6.22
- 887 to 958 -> 5.01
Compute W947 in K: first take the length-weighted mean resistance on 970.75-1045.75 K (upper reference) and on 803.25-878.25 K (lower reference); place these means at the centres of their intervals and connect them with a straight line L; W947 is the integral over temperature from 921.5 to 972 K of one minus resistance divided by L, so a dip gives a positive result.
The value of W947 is 2.1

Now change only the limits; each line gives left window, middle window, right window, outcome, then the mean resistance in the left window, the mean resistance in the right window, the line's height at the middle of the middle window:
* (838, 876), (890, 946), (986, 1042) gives 3.39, 6.25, 4.11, 5.42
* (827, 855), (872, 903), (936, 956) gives -4.57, 5.99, 4.38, 5.28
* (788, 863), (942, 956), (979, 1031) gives 0.86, 5.56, 4.2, 4.63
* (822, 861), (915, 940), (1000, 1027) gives 1.34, 5.93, 4.18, 5.06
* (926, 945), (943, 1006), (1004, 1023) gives 2.09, 4.55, 4.19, 4.37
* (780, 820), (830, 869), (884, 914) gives -2.46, 5.78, 5.69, 5.74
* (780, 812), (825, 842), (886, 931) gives 0.46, 6.23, 5.37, 5.94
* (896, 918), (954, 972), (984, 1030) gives 1.97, 5.44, 4.2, 4.74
